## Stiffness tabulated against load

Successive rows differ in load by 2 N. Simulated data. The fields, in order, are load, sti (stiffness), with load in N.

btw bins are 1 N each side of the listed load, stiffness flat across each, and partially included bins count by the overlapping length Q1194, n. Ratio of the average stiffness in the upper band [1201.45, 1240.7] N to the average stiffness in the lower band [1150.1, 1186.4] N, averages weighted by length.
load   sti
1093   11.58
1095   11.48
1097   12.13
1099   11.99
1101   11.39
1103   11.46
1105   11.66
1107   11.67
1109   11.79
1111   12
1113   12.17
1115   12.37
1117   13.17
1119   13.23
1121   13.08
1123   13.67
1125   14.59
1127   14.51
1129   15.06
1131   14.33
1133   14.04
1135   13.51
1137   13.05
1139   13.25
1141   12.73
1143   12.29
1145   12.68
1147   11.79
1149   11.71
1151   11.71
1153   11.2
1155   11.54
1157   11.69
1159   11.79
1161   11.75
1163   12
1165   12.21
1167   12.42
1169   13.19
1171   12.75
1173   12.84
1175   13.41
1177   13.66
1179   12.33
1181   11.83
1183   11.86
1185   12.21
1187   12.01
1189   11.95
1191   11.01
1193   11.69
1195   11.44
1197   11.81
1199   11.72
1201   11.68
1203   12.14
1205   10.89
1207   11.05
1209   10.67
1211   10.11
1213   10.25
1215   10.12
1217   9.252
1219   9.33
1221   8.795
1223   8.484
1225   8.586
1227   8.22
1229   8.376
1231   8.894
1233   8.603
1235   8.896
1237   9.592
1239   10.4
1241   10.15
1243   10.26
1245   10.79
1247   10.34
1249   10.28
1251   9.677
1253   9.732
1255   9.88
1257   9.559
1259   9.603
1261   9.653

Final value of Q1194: 0.79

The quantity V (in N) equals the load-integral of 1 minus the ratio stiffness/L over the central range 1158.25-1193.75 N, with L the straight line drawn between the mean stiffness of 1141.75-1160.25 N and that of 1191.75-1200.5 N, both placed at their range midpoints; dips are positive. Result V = -1.7 N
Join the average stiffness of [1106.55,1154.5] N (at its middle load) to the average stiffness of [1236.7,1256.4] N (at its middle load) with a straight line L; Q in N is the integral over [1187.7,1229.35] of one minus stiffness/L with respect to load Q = 2.46 N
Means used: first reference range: 12.9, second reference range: 10.1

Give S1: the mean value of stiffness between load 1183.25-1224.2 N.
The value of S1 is 10.8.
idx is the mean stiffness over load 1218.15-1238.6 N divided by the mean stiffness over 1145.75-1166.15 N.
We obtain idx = 0.75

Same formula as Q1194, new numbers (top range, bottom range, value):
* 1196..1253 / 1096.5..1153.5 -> 0.78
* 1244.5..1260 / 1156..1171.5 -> 0.82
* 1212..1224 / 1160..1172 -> 0.76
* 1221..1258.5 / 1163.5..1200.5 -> 0.77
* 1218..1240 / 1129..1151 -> 0.69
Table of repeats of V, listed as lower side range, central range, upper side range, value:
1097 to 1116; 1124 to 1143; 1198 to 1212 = -3.49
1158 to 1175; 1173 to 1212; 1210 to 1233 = -3.35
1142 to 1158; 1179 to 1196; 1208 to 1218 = -1.57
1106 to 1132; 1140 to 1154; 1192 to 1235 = 0.30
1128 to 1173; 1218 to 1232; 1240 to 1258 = 2.64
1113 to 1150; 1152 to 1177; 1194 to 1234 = -0.74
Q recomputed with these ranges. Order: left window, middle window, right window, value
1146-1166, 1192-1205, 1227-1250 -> -1.26 N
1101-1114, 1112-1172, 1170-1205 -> -4.43 N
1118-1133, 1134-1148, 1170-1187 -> 0.90 N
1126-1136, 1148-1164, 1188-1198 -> 1.84 N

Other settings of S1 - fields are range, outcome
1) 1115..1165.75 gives 12.8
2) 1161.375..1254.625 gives 10.8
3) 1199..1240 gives 9.77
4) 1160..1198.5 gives 12.2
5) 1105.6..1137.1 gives 13.3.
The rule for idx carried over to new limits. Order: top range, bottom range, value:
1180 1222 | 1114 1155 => 0.85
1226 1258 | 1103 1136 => 0.73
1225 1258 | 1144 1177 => 0.78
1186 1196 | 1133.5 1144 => 0.89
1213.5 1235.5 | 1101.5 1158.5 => 0.70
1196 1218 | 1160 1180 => 0.86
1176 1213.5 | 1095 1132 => 0.91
